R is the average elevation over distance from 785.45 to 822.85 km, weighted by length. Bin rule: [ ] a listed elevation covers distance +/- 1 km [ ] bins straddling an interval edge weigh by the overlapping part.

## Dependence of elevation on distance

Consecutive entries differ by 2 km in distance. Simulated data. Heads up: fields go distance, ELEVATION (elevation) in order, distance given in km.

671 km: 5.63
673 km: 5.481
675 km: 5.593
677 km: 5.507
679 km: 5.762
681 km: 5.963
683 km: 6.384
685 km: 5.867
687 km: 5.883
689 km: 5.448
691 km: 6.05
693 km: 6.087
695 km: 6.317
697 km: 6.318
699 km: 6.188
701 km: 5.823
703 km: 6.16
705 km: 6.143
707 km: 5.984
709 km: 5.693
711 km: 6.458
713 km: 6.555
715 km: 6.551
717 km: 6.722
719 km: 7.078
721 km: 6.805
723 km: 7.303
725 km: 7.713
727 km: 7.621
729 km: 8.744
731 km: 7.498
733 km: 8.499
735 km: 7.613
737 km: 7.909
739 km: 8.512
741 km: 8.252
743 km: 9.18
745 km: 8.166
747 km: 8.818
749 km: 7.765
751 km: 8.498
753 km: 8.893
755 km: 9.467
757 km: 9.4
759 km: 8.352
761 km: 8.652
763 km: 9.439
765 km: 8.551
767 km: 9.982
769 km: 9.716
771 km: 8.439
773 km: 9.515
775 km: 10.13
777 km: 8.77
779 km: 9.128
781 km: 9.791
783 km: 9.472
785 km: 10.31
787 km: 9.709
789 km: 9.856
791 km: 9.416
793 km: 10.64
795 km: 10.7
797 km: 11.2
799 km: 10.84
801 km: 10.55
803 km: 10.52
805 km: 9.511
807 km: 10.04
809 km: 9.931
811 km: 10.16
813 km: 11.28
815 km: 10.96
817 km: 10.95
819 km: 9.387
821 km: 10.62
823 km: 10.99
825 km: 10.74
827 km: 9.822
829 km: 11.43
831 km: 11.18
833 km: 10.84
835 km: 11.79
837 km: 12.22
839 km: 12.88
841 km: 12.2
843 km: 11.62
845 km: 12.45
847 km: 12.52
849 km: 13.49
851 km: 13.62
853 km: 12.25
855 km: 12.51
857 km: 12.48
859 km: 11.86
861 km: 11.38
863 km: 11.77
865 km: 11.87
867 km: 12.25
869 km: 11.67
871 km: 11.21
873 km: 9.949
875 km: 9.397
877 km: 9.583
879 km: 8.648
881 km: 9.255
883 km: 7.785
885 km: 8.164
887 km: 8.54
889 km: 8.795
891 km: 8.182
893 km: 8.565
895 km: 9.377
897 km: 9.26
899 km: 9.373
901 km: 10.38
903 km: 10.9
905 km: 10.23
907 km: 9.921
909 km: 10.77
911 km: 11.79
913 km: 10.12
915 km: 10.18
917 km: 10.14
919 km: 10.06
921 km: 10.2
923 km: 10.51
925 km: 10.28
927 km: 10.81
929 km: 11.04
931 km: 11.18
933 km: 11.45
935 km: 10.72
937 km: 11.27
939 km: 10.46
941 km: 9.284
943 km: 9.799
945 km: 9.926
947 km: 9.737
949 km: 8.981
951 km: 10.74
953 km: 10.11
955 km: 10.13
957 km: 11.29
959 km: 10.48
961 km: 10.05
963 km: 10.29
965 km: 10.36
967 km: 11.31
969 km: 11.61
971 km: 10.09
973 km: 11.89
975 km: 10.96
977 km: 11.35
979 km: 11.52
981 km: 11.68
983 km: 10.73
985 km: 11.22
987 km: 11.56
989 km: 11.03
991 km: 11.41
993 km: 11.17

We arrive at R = 10.4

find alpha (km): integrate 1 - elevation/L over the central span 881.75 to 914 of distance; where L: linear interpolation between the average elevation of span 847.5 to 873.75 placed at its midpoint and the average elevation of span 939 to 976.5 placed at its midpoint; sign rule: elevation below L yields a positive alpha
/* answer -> 5.4 km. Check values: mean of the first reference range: 12.1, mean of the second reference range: 10.4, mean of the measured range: 9.51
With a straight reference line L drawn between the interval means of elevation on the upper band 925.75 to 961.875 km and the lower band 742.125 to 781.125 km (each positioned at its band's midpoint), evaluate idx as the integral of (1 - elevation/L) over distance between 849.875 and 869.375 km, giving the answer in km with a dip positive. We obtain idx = -4.8 km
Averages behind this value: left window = 9.02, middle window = 12.2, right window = 10.4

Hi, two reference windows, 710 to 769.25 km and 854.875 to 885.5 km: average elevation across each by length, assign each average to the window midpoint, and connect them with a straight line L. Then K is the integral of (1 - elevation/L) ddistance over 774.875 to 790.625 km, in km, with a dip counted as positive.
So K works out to -1.2 km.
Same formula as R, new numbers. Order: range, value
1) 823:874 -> 11.8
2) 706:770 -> 8.01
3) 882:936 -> 9.95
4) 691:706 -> 6.14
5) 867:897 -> 9.32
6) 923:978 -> 10.6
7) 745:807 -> 9.52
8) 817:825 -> 10.5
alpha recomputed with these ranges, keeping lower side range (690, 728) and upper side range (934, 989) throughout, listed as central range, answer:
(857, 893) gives -3.3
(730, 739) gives -1.3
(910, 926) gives -0.8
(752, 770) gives -4.4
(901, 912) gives -1.1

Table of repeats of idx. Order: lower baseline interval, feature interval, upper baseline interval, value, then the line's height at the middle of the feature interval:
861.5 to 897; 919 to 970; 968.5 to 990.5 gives 1.1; 10.7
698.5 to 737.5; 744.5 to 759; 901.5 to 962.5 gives -2.3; 7.5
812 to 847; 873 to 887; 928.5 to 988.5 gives 2.8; 11.1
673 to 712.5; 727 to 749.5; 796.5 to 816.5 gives -1.4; 7.78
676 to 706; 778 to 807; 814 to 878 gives -1.6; 9.6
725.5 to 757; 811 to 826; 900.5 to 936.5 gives -2.1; 9.35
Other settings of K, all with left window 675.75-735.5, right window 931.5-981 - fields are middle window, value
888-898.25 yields 0.8 km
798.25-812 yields -3.5 km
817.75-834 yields -4.1 km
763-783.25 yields -4.5 km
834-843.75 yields -3.9 km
